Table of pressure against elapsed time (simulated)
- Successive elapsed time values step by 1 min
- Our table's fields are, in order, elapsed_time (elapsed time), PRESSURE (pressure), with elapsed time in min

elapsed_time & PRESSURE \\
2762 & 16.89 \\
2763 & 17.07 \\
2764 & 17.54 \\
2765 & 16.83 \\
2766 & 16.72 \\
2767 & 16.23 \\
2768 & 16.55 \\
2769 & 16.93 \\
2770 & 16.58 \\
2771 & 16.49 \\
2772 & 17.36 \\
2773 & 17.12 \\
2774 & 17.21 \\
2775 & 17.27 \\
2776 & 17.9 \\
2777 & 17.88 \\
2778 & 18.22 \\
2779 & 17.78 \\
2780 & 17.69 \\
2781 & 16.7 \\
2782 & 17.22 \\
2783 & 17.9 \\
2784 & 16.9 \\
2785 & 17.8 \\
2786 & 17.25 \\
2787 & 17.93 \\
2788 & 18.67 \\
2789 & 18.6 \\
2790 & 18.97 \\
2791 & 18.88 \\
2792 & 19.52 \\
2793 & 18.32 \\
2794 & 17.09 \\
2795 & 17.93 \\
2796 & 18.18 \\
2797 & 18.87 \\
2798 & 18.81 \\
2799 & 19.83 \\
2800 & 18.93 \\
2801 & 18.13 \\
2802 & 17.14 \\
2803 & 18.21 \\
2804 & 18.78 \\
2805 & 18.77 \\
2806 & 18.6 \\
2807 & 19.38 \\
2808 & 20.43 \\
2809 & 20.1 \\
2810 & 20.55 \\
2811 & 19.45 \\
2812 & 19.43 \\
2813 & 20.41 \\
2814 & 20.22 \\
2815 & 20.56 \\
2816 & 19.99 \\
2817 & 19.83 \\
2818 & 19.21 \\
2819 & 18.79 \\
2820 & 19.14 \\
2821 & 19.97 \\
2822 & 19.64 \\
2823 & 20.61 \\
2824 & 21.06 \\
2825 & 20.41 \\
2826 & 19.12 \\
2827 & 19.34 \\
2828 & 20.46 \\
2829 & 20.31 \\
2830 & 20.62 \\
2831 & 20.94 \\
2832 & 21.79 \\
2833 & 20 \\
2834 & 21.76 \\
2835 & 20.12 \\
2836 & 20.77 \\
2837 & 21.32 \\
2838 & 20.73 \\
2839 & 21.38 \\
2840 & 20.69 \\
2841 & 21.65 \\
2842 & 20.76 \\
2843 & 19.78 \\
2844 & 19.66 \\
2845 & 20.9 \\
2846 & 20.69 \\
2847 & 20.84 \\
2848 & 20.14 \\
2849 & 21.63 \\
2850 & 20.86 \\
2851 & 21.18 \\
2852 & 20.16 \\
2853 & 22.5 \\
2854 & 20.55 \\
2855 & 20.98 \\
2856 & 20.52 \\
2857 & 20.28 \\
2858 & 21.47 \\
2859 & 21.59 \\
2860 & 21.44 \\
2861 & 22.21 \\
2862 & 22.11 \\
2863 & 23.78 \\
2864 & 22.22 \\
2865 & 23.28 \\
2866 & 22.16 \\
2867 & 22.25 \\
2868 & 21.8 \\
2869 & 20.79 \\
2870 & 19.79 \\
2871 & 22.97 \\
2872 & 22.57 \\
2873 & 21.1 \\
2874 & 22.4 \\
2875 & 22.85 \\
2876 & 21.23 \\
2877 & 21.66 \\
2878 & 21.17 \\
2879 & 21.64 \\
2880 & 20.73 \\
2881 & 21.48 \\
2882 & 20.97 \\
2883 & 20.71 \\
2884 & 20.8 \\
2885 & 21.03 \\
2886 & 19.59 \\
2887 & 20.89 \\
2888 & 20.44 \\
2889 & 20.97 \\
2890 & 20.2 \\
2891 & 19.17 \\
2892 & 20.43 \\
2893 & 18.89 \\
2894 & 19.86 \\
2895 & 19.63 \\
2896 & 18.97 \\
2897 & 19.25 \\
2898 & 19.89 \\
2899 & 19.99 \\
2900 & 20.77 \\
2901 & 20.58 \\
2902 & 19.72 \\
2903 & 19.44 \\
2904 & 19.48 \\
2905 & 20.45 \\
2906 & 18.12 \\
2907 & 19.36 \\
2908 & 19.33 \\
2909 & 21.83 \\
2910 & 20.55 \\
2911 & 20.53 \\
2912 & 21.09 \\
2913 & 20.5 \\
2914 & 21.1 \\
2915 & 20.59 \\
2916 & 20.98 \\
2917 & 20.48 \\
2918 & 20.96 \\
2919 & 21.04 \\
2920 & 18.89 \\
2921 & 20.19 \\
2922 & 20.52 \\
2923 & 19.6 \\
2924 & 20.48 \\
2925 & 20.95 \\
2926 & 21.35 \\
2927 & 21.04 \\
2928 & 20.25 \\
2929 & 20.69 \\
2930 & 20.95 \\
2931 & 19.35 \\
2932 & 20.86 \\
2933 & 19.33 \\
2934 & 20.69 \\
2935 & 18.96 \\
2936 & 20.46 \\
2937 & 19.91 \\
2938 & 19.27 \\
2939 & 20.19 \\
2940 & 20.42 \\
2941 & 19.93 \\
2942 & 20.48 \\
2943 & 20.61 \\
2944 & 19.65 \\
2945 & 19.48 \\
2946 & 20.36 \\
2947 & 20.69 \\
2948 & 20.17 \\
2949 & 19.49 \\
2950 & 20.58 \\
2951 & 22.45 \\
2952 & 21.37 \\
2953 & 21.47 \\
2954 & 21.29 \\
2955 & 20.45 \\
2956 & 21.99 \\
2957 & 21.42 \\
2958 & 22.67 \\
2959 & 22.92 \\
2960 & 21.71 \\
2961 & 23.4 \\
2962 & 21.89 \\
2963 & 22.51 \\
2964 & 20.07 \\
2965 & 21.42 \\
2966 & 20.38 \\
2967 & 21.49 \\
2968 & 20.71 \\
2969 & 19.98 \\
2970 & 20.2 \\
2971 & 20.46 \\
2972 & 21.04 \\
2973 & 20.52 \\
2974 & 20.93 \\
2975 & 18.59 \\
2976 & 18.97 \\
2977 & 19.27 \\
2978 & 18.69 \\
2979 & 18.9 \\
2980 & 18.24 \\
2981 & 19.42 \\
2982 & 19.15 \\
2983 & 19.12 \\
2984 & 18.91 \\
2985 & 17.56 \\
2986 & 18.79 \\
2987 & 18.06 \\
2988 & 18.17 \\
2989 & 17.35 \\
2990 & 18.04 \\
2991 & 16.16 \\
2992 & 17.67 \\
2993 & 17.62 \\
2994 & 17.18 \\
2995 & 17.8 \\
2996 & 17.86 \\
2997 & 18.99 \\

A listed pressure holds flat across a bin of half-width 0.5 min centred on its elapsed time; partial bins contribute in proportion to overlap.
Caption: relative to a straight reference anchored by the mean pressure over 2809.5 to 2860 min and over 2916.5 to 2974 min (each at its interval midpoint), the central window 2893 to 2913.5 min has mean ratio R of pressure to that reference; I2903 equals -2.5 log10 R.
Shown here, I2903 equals 0.04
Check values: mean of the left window 20.5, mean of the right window 20.7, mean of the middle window 19.9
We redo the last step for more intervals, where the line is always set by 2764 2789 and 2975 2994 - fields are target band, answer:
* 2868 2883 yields -0.206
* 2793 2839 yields -0.127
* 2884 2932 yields -0.130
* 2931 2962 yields -0.146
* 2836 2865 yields -0.196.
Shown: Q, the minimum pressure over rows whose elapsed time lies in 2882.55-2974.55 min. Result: 18.12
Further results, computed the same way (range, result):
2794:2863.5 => 17.09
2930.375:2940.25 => 18.96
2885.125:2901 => 18.89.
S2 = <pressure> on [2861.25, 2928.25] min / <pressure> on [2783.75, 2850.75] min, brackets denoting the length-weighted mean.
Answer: 1.05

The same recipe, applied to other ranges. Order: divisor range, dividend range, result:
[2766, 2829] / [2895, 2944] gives 1.09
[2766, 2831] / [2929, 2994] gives 1.07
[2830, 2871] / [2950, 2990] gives 0.96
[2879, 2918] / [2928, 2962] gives 1.02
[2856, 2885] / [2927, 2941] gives 0.93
